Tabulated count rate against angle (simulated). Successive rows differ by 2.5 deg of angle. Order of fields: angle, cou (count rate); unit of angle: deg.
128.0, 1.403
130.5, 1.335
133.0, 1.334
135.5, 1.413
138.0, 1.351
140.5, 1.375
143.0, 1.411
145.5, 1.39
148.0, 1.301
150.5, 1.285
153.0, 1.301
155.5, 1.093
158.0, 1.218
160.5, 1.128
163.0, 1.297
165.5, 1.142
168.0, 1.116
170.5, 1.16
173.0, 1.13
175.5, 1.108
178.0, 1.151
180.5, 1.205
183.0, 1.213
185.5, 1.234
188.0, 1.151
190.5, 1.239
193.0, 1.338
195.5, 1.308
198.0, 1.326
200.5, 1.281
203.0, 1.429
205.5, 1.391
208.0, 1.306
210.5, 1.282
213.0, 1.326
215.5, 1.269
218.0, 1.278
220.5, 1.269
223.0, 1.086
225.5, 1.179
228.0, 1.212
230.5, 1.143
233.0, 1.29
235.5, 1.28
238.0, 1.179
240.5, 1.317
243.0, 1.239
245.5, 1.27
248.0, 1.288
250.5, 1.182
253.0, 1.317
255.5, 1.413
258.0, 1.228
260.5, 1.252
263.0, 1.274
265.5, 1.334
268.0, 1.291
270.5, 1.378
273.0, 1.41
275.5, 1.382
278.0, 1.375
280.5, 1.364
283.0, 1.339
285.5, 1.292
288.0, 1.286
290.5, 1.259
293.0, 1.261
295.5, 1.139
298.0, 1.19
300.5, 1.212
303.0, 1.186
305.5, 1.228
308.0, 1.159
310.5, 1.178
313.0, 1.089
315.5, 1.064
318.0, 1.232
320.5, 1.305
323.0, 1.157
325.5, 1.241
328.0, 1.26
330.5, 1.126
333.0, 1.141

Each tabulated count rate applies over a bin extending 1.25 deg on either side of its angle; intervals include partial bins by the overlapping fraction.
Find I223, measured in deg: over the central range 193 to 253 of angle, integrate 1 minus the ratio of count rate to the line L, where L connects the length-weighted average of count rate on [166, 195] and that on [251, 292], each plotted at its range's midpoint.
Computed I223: -1.0 deg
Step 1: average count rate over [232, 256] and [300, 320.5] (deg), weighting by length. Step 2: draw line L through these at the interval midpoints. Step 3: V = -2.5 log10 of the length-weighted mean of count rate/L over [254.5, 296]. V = -0.074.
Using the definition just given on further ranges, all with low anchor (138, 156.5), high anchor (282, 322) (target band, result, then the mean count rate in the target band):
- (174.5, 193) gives 0.08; 1.2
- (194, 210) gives -0.05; 1.34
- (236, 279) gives -0.05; 1.3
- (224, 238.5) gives 0.04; 1.21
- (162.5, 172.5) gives 0.12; 1.17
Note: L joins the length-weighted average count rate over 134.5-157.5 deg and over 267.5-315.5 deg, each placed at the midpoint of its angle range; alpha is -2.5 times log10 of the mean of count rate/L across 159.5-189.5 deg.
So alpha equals 0.121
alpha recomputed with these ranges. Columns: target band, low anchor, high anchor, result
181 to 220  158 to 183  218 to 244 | -0.084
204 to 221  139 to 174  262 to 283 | -0.010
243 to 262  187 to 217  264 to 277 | 0.056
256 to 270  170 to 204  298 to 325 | -0.075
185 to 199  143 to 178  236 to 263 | -0.031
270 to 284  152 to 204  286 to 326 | -0.145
